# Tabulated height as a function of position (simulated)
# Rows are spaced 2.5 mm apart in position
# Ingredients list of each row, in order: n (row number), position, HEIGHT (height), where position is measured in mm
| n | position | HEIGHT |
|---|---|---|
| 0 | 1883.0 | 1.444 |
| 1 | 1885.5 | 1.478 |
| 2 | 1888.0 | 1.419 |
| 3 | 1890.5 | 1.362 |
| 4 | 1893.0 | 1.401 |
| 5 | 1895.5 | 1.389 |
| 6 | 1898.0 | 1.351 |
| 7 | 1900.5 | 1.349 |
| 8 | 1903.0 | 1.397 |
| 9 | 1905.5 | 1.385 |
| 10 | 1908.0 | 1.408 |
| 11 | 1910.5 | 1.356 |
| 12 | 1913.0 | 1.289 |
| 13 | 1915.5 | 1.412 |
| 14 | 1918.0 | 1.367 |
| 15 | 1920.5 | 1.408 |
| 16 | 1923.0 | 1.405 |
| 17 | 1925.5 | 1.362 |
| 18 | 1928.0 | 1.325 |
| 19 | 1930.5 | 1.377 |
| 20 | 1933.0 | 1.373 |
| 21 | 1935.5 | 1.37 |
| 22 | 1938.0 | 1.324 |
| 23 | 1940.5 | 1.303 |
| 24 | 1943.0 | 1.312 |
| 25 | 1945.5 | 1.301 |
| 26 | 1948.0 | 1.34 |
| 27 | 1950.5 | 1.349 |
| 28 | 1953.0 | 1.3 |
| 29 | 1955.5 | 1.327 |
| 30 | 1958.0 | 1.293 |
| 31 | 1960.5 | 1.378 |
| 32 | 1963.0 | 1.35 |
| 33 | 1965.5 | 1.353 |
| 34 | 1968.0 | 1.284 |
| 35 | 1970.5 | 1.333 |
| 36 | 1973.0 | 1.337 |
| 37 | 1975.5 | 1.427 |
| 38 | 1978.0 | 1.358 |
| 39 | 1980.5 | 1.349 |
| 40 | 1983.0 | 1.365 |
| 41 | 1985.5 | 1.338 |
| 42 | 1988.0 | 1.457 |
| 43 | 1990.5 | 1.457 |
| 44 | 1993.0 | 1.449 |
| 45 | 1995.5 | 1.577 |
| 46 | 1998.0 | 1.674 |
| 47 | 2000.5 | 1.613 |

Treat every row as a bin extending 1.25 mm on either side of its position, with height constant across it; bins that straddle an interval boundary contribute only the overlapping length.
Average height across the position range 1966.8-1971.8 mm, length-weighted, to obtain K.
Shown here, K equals 1.31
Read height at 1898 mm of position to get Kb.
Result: 1.351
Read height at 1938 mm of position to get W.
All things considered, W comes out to 1.324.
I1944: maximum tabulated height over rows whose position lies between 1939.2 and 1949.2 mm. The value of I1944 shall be 1.34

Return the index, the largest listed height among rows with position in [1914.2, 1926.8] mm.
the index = 1.412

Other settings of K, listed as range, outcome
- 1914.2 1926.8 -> 1.39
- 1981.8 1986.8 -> 1.35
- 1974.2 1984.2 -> 1.37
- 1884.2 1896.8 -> 1.41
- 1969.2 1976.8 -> 1.37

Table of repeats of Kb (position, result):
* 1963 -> 1.35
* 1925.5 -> 1.362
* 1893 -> 1.401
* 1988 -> 1.457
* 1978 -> 1.358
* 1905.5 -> 1.385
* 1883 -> 1.444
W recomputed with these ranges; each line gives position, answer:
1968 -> 1.284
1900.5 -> 1.349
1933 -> 1.373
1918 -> 1.367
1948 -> 1.34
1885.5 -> 1.478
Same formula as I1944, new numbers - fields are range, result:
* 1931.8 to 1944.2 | 1.373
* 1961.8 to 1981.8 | 1.427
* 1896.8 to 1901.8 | 1.351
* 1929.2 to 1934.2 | 1.377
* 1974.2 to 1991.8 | 1.457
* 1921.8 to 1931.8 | 1.405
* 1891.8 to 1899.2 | 1.401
